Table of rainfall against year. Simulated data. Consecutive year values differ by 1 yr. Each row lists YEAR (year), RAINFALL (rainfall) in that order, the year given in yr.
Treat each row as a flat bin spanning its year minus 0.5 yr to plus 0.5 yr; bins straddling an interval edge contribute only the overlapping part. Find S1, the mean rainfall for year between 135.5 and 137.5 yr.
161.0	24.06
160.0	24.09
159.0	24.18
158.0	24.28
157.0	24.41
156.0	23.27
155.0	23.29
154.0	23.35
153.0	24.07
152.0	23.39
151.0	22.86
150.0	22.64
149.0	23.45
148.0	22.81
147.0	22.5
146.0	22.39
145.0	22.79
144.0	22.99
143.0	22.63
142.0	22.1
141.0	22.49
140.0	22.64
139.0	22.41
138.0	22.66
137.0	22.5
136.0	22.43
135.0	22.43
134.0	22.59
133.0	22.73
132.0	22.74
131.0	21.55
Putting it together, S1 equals 22.5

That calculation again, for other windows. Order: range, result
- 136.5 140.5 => 22.6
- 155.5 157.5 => 23.8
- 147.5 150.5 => 23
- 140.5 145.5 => 22.6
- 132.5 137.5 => 22.5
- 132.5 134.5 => 22.7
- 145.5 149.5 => 22.8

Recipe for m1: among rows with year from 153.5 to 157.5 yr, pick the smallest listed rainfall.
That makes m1 23.27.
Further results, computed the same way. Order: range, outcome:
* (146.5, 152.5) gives 22.5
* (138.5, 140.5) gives 22.41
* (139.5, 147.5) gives 22.1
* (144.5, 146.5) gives 22.39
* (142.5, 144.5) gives 22.63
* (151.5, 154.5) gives 23.35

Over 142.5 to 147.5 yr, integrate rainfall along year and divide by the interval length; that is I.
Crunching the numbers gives 22.7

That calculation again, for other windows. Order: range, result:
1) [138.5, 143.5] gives 22.5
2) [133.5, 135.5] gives 22.5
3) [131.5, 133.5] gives 22.7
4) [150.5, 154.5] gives 23.4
